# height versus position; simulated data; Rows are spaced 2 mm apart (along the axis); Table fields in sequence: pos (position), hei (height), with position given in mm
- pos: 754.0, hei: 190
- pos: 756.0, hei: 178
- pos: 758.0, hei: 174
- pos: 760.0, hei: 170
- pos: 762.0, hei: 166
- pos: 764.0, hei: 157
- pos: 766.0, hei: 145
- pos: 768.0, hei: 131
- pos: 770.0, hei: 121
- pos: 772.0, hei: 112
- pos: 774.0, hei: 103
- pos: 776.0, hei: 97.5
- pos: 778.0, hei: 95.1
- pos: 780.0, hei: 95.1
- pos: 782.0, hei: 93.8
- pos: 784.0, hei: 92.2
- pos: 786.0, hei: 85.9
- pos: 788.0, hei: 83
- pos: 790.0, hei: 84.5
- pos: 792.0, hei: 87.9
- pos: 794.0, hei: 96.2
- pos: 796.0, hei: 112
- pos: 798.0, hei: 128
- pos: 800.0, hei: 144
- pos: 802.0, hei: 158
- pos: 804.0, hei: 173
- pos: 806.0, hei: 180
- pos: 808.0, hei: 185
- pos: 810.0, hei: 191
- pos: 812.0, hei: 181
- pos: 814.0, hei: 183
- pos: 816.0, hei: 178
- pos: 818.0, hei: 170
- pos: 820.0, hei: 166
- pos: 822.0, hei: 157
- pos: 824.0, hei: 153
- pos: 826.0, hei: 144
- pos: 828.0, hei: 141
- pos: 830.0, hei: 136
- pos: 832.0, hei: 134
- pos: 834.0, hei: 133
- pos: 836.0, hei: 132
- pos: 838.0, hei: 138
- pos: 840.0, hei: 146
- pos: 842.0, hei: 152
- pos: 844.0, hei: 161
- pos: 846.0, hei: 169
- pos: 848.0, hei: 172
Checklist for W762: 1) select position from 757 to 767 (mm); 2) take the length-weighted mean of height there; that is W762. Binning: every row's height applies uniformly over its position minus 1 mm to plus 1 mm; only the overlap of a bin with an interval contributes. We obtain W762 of 162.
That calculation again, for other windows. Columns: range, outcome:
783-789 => 87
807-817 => 184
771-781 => 101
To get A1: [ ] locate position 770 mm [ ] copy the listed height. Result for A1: 121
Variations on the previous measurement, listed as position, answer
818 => 170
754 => 190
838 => 138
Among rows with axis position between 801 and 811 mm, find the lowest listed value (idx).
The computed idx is 158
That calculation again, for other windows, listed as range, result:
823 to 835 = 133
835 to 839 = 132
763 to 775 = 103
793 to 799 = 96.2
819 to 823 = 157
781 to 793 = 83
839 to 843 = 146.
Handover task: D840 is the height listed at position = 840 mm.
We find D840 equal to 146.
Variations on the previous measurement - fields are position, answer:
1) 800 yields 144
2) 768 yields 131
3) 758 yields 174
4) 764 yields 157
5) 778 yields 95.1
